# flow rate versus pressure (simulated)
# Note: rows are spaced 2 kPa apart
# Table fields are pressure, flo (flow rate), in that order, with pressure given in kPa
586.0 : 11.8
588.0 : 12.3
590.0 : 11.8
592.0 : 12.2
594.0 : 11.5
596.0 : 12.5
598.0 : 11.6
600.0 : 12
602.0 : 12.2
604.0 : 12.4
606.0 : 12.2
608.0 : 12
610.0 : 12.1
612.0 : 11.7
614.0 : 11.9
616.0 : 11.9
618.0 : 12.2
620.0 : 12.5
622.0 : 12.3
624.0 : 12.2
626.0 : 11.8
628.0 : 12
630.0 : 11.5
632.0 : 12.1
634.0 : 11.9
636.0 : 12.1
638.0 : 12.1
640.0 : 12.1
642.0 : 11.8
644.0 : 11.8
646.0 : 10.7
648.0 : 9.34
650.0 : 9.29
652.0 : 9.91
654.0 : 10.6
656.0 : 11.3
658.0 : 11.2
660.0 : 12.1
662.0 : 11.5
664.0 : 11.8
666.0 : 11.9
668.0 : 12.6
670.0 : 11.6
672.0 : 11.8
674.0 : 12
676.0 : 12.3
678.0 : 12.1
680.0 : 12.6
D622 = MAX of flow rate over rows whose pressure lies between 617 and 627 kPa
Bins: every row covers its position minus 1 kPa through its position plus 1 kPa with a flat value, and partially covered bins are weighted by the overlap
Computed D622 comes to 12.5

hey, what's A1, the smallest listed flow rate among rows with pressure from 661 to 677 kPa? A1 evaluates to 11.5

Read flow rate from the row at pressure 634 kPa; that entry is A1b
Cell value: 11.9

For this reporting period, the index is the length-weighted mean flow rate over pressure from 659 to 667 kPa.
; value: 11.8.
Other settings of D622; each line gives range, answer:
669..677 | 12.3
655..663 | 12.1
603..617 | 12.4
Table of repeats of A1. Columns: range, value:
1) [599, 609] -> 12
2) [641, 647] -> 10.7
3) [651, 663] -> 9.91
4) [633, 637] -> 11.9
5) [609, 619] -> 11.7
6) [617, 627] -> 11.8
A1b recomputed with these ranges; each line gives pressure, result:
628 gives 12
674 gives 12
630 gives 11.5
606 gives 12.2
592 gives 12.2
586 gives 11.8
